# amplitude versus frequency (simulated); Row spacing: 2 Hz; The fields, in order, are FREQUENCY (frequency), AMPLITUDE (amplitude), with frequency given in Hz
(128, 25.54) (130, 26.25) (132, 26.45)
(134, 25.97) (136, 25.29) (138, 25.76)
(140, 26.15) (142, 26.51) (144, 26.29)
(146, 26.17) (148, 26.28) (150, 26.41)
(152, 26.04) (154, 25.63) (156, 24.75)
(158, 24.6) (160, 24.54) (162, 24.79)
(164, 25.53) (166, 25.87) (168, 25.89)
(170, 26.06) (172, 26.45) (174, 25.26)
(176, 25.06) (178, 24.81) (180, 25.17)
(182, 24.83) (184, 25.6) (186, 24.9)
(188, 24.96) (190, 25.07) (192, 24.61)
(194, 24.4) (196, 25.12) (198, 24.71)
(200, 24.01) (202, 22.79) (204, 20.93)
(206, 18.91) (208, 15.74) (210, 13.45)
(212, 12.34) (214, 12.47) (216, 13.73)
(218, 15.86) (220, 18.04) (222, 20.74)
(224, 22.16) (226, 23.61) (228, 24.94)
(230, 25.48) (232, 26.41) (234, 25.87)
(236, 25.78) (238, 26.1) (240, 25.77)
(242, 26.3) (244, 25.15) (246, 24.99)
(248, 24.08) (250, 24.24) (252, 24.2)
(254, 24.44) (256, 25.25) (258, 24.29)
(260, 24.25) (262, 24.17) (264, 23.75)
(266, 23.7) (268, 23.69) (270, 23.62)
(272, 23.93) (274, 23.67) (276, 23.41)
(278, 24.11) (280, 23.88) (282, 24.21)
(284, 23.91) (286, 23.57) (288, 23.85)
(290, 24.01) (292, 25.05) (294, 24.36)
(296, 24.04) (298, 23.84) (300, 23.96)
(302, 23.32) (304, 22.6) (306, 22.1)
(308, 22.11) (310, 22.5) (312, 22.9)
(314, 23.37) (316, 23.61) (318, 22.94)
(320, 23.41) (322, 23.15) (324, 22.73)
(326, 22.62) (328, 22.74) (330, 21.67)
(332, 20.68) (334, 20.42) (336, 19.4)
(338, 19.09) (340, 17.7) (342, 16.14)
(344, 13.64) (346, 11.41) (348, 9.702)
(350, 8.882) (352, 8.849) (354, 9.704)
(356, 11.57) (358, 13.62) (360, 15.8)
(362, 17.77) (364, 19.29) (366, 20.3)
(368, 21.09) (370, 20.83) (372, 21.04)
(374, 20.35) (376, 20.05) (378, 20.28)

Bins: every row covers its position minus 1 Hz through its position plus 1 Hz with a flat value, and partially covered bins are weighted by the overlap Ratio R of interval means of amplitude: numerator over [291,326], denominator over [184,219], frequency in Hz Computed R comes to 1.14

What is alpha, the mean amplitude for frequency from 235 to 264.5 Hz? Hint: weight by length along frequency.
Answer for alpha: 24.9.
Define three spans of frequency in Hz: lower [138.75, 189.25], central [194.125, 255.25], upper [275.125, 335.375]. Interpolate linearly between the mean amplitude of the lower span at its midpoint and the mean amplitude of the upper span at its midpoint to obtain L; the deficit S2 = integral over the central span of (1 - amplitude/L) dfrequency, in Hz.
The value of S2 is 6.2 Hz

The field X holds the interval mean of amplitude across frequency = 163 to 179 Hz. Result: 25.6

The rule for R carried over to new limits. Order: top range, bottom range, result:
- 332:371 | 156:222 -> 0.70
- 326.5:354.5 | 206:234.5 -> 0.83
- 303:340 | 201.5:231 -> 1.18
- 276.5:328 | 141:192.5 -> 0.92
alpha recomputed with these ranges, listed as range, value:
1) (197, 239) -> 20.7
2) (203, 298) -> 22.7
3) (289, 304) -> 24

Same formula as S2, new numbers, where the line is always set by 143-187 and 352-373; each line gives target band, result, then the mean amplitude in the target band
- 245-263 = -2.4 Hz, 24.4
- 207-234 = 4.5 Hz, 19.1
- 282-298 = -3.3 Hz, 24.1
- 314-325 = -2.7 Hz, 23.2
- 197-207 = 0.7 Hz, 22.3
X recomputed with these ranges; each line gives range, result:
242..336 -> 23.5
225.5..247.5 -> 25.5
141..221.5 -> 23.1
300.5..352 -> 19.8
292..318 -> 23.3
